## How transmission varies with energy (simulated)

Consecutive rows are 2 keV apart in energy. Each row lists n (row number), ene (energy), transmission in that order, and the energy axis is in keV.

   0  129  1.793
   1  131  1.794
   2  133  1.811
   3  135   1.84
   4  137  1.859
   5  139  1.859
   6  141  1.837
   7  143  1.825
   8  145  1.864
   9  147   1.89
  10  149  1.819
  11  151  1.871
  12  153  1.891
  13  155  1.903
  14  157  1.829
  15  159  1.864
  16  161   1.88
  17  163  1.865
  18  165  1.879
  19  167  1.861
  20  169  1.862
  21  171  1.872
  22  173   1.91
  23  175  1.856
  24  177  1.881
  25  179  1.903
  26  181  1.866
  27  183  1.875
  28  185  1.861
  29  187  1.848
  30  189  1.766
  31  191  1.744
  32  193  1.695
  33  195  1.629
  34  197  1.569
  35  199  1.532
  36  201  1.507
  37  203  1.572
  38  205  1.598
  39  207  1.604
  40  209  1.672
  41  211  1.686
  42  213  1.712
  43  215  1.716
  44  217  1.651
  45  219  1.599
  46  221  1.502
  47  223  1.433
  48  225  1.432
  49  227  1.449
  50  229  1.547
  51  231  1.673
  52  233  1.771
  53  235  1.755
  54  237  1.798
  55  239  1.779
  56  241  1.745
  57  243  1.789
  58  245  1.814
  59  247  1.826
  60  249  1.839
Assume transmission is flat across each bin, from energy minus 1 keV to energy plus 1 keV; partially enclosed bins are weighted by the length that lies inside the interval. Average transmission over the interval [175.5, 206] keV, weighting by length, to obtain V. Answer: 1.73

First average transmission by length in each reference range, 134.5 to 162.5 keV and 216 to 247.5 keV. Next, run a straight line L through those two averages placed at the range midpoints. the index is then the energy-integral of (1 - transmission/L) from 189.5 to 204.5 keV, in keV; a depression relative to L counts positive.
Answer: 1.12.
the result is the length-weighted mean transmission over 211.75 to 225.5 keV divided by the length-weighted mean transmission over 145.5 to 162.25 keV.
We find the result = 0.85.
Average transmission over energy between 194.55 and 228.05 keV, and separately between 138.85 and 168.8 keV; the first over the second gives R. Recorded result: 0.85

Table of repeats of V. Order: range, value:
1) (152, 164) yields 1.87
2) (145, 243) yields 1.74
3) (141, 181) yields 1.87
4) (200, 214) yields 1.62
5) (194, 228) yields 1.58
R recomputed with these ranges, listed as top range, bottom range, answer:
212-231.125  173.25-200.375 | 0.88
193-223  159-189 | 0.86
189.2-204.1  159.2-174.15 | 0.86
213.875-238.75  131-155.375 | 0.87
